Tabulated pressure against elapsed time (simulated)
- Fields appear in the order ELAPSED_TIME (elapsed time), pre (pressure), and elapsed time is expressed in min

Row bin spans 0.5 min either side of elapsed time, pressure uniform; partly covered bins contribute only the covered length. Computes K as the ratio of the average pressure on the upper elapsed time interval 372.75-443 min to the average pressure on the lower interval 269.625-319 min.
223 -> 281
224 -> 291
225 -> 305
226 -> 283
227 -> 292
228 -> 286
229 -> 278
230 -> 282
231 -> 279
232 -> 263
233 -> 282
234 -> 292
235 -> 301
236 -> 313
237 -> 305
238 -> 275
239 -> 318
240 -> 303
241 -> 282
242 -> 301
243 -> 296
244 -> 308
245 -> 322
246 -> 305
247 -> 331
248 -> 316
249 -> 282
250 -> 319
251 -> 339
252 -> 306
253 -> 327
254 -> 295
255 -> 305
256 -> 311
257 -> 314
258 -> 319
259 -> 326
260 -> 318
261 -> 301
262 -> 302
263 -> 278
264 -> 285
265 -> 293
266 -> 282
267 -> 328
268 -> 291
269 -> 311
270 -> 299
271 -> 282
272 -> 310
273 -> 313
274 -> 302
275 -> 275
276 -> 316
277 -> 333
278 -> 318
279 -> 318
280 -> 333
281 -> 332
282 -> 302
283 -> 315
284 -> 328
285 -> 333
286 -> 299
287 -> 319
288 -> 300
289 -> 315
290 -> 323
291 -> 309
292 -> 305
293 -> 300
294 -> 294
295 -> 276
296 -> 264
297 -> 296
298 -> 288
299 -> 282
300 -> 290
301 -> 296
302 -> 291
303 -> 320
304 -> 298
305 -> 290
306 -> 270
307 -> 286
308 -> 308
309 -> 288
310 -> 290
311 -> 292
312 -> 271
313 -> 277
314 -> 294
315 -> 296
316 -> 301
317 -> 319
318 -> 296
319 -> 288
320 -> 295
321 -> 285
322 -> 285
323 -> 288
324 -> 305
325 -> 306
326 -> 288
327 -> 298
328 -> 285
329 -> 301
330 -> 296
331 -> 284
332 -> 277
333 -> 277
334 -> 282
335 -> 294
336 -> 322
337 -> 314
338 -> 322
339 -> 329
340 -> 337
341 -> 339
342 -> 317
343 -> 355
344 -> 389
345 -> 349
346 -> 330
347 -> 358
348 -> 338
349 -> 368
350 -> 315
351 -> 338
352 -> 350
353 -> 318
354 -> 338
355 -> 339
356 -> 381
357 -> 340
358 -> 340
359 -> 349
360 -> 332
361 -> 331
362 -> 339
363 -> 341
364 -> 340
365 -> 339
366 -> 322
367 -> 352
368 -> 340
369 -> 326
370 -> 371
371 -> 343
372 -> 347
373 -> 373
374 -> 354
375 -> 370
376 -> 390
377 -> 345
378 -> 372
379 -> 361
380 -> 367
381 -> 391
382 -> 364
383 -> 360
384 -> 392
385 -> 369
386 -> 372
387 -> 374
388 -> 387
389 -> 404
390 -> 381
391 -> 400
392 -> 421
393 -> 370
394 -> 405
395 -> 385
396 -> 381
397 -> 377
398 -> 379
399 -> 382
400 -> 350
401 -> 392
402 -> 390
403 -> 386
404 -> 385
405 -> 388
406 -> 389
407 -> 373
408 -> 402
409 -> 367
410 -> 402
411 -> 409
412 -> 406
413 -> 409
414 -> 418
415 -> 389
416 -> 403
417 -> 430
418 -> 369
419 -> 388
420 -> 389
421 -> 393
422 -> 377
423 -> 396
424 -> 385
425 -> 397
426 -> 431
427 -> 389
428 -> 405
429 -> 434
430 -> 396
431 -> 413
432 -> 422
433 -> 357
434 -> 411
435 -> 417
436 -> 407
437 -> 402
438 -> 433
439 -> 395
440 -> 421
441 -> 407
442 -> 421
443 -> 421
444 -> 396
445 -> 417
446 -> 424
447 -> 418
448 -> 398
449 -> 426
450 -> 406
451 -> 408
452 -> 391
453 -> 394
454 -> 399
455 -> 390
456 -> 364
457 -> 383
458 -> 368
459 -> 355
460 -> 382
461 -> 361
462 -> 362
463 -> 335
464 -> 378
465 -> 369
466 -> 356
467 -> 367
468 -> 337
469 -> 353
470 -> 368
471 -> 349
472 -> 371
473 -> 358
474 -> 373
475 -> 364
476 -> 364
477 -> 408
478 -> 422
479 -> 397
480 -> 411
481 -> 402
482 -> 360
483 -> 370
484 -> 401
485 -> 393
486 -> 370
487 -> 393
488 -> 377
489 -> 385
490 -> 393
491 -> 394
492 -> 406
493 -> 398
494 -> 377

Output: 1.30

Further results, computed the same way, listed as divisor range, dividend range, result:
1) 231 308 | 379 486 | 1.28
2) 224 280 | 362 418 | 1.25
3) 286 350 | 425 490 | 1.28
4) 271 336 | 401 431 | 1.33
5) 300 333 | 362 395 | 1.25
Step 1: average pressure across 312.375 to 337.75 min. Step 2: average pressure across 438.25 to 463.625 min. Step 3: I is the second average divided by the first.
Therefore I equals 1.3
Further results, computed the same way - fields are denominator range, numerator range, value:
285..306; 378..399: 1.28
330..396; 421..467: 1.13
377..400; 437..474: 1.01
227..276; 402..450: 1.34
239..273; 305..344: 0.98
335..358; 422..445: 1.20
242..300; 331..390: 1.13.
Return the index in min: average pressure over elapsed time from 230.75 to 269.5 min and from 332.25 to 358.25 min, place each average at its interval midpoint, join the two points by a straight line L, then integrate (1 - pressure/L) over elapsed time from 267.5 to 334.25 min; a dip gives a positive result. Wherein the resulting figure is 4.3 min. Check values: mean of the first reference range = 303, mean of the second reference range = 333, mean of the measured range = 298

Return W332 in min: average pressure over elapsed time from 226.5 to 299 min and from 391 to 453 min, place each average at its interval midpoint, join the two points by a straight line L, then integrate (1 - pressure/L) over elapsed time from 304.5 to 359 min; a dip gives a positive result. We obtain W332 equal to 5.2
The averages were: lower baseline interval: 303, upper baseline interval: 399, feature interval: 312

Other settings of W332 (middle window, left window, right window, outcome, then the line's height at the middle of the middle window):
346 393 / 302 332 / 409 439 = -1.47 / 346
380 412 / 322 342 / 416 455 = -1.70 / 366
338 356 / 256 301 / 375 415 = 0.48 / 352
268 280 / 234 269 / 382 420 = 0.41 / 318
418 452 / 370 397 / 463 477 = -3.44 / 368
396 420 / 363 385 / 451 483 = -1.74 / 364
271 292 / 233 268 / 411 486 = 0.34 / 319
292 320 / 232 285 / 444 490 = 2.80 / 324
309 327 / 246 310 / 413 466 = 1.91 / 327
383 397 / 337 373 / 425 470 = -0.97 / 361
